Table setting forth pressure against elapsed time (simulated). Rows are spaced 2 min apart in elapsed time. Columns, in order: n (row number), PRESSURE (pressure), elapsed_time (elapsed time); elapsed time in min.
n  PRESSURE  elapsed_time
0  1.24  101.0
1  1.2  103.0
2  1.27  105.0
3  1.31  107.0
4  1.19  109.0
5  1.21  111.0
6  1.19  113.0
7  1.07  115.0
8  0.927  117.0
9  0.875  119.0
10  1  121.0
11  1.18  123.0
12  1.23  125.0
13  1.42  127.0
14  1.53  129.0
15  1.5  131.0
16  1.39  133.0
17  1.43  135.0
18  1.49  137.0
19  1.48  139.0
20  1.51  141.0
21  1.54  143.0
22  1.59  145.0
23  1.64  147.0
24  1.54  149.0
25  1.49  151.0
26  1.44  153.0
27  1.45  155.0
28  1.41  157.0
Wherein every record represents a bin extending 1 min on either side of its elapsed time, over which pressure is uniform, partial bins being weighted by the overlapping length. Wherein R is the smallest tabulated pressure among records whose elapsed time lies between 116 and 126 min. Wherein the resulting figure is 0.875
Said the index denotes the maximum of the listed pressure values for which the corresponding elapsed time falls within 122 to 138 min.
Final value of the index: 1.53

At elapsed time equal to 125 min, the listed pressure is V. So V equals 1.23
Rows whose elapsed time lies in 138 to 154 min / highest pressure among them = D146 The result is 1.64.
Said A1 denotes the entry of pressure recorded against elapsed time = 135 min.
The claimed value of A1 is 1.43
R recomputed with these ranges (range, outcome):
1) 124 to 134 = 1.23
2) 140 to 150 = 1.51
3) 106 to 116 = 1.07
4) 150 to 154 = 1.44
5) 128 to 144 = 1.39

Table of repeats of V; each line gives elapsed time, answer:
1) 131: 1.5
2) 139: 1.48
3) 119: 0.875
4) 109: 1.19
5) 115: 1.07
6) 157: 1.41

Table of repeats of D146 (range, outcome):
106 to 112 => 1.31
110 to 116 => 1.21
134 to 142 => 1.51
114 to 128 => 1.42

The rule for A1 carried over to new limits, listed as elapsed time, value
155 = 1.45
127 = 1.42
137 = 1.49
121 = 1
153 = 1.44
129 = 1.53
